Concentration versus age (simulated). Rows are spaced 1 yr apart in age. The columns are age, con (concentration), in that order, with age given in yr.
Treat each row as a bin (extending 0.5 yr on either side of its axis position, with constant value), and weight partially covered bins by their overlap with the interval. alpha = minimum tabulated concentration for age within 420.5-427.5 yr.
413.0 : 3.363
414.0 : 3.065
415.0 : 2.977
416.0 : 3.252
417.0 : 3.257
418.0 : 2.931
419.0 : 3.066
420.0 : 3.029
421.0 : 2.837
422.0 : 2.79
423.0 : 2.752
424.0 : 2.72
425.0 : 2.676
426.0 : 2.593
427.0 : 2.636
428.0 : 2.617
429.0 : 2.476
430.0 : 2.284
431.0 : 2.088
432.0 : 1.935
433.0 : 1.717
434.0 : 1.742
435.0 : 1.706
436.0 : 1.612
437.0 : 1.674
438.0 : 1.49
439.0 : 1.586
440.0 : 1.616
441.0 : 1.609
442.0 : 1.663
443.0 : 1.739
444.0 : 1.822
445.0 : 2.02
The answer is 2.593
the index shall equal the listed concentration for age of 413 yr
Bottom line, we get 3.363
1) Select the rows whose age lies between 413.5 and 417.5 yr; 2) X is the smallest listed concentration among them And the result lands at 2.977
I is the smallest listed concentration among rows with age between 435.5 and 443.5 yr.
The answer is 1.49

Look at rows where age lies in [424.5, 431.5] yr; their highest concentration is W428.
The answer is 2.676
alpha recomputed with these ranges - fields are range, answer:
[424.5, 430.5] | 2.284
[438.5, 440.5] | 1.586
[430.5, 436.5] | 1.612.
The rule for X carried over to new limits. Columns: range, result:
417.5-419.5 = 2.931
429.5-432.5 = 1.935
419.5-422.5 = 2.79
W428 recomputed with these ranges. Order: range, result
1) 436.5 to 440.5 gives 1.674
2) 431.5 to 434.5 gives 1.935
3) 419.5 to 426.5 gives 3.029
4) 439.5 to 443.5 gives 1.739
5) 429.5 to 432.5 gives 2.284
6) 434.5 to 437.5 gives 1.706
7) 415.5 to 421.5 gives 3.257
